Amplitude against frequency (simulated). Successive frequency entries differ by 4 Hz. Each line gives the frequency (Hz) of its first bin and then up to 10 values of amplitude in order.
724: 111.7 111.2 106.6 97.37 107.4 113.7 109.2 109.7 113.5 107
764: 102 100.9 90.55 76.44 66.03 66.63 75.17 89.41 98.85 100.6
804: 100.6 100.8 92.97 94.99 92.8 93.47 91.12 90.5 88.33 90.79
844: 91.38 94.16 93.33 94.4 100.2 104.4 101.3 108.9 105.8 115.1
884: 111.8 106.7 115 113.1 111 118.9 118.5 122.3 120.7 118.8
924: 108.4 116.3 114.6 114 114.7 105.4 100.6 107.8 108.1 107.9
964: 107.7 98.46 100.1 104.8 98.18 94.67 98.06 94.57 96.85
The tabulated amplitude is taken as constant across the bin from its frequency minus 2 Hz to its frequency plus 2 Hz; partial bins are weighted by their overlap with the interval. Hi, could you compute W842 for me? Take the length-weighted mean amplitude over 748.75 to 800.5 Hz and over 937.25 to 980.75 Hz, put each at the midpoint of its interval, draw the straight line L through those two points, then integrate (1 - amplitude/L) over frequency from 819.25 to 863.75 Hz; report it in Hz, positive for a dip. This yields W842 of 1.71 Hz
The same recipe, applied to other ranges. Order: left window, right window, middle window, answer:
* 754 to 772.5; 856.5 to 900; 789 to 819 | 2.6 Hz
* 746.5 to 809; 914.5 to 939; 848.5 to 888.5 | 1.2 Hz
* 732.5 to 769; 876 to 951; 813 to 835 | 3.5 Hz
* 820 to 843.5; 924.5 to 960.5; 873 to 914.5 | -5.0 Hz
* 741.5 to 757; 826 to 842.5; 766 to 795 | 6.2 Hz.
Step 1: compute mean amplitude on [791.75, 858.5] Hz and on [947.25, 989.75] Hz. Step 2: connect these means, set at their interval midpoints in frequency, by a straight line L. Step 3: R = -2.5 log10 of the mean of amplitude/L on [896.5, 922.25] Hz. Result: -0.19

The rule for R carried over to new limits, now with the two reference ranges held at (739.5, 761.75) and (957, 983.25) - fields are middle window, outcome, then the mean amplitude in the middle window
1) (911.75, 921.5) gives -0.15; 120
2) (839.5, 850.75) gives 0.16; 92.4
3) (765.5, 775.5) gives 0.18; 93.1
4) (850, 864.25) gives 0.10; 97.3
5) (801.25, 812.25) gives 0.10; 99.1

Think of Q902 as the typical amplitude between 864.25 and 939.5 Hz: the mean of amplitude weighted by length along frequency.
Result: 113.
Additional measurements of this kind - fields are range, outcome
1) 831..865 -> 94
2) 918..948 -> 112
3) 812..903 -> 100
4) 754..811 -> 92.1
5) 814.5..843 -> 91.6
